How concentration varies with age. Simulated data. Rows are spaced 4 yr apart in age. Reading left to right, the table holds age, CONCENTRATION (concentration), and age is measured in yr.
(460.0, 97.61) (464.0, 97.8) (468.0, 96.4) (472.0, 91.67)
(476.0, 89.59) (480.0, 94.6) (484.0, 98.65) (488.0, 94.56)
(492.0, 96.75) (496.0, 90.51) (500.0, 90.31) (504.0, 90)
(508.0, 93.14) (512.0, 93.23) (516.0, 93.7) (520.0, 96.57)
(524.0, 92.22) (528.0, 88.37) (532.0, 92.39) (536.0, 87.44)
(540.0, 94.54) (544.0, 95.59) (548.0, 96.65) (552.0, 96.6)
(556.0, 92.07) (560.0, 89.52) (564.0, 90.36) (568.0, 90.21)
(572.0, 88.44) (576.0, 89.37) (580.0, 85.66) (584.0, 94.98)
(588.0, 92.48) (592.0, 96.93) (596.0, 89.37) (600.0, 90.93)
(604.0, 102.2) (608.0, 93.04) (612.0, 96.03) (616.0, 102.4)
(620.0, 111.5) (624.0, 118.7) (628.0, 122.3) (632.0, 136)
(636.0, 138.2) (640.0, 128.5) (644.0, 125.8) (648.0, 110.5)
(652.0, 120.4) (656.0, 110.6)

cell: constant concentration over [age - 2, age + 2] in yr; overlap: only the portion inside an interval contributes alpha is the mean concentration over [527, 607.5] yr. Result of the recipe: 92.3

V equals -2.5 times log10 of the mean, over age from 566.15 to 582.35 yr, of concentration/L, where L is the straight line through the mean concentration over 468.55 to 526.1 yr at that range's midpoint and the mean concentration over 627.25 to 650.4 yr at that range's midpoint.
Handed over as 0.25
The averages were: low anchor 93.3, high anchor 127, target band 88.5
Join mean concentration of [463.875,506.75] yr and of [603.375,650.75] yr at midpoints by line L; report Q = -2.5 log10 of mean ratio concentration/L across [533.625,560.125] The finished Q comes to 0.11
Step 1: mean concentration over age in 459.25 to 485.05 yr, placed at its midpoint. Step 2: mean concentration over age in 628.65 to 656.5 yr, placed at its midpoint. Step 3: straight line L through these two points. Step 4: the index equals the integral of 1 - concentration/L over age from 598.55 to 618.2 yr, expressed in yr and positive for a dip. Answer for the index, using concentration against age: 3.6 yr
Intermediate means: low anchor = 94.9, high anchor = 125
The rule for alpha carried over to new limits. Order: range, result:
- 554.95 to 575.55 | 90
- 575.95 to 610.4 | 93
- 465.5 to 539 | 92.8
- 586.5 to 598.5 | 92.9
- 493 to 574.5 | 92.1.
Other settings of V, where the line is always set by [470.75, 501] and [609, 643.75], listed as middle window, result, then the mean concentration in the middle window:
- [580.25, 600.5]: 0.21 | 92.5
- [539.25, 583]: 0.17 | 91.7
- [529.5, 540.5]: 0.13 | 90.9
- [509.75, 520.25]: 0.05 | 94.1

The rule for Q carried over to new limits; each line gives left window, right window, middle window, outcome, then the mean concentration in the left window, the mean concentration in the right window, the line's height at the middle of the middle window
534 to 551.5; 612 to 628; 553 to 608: 0.112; 93.8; 110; 102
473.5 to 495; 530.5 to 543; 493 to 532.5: 0.010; 94.6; 91.8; 93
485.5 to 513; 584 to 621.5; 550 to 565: 0.033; 92.7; 96.9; 95.1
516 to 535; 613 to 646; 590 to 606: 0.191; 92.3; 122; 113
